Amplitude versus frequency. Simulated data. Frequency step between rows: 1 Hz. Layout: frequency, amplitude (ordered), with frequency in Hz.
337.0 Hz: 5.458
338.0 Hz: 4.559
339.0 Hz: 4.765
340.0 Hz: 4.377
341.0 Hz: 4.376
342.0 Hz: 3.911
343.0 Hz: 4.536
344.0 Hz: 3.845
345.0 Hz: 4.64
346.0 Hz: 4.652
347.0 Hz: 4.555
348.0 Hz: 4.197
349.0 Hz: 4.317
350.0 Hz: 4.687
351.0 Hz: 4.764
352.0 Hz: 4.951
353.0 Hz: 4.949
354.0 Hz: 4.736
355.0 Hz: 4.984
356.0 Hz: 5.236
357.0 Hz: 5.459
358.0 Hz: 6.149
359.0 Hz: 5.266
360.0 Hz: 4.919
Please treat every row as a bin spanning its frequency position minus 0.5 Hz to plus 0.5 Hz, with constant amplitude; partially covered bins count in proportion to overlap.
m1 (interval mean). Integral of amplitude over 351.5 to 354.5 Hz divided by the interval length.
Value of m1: 4.88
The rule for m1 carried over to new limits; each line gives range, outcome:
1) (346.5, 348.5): 4.38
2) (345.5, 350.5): 4.48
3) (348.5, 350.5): 4.5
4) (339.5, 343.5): 4.3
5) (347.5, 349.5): 4.26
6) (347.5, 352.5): 4.58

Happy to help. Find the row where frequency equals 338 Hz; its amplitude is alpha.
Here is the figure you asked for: 4.559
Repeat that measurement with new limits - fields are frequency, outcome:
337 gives 5.458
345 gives 4.64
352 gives 4.951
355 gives 4.984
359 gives 5.266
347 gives 4.555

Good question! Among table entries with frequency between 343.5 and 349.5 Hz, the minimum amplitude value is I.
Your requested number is 3.845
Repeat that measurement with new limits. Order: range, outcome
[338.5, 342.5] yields 3.911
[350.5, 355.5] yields 4.736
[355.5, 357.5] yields 5.236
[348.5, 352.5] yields 4.317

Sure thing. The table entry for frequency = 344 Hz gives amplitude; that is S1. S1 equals 3.845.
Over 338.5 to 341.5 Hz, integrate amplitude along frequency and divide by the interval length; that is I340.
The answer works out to 4.51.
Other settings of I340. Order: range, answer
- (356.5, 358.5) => 5.8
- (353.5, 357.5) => 5.1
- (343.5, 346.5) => 4.38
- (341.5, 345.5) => 4.23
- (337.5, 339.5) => 4.66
